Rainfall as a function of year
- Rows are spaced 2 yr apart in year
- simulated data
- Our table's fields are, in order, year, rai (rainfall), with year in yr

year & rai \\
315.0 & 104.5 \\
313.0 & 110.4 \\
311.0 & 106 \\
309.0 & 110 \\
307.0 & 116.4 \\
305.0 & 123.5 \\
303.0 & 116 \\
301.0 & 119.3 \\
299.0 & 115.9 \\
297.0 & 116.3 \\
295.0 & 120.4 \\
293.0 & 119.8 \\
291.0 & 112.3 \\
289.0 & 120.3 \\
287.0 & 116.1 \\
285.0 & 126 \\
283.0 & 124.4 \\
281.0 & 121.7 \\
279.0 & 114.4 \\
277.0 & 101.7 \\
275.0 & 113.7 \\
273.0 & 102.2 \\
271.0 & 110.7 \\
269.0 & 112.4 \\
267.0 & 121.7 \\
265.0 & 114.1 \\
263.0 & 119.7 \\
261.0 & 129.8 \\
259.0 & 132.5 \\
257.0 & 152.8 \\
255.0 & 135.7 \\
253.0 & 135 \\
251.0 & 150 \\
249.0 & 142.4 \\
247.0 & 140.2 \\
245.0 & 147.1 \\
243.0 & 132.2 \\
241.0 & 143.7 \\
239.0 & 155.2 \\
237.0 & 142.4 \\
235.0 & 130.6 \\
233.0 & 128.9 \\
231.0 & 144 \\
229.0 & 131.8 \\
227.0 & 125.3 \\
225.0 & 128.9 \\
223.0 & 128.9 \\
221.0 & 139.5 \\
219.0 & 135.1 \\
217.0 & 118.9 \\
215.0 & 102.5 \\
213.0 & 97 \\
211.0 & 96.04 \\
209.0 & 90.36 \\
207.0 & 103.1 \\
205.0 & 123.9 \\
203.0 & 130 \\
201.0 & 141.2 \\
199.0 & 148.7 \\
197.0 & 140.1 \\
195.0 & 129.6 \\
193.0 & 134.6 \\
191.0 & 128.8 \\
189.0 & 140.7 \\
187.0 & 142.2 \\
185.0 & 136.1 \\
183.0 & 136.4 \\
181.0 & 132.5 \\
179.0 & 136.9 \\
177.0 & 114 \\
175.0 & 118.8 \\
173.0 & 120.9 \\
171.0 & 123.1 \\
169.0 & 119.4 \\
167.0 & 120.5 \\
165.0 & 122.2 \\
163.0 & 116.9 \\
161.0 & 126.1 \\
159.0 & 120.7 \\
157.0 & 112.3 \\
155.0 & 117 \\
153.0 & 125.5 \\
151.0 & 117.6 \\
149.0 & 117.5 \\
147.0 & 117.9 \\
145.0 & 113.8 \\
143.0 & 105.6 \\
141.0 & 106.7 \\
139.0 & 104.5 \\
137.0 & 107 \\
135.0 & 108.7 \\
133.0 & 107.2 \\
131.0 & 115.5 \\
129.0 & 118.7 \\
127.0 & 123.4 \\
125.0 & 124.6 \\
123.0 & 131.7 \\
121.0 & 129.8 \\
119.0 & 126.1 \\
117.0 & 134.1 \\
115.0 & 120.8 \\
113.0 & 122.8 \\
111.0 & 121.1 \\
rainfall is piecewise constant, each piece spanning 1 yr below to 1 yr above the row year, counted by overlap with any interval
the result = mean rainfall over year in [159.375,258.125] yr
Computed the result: 130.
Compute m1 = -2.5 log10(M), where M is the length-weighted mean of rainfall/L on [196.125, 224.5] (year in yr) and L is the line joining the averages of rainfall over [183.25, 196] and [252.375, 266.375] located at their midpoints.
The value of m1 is 0.11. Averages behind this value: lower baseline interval 135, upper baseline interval 131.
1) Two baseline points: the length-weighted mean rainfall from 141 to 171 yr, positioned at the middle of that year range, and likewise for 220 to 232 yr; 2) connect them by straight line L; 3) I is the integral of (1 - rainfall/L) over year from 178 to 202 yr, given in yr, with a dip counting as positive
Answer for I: -2.3 yr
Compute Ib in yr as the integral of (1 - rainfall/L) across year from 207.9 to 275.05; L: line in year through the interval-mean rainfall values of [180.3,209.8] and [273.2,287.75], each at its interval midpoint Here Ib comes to -2.7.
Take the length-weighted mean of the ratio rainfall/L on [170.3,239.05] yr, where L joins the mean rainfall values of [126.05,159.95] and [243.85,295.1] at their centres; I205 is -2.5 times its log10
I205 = -0.07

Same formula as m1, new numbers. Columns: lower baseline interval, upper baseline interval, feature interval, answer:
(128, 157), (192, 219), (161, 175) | -0.044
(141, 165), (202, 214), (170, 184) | -0.123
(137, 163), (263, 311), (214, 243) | -0.148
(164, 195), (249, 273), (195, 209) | 0.002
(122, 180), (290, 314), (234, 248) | -0.213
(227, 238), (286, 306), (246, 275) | -0.005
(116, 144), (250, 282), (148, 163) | -0.008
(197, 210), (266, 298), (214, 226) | -0.028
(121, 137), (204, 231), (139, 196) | -0.043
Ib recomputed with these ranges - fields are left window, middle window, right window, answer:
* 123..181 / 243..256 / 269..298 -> -2.78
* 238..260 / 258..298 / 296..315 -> 3.22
